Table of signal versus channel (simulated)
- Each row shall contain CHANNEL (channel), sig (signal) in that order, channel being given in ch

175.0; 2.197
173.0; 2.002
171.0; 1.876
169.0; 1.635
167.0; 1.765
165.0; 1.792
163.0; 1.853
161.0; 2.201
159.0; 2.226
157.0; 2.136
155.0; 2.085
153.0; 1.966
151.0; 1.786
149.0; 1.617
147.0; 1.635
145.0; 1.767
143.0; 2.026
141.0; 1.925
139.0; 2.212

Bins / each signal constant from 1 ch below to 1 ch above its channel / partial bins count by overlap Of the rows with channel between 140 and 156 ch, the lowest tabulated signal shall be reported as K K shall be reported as 1.617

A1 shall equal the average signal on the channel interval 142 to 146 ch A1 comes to 1.9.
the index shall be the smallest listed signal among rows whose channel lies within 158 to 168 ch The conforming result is 1.765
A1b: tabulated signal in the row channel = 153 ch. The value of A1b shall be 1.966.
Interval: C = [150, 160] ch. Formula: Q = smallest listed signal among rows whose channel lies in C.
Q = 1.786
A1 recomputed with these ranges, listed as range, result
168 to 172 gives 1.76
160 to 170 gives 1.85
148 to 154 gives 1.79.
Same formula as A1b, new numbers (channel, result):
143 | 2.026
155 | 2.085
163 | 1.853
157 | 2.136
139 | 2.212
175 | 2.197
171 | 1.876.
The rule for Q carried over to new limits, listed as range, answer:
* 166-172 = 1.635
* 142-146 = 1.767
